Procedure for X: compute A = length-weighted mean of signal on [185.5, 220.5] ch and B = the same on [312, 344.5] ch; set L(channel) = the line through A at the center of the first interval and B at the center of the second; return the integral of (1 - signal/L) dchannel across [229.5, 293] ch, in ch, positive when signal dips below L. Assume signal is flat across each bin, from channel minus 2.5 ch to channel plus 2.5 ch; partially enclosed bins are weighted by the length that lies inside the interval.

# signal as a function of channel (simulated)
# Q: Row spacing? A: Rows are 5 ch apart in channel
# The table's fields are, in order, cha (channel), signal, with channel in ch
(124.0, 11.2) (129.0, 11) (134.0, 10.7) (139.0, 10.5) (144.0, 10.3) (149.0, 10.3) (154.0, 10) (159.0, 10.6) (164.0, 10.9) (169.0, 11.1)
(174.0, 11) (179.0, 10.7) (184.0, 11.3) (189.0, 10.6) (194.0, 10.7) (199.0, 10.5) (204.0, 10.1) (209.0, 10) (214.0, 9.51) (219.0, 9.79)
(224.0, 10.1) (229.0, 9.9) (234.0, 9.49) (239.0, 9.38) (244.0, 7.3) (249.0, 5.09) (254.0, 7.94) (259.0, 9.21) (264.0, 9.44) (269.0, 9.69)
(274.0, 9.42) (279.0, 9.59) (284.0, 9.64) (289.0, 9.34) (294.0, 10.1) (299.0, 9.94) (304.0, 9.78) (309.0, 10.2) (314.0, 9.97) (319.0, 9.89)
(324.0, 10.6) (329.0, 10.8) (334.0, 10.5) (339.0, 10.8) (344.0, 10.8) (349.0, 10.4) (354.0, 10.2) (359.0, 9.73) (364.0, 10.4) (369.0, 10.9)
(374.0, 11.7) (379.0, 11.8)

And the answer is 9.06 ch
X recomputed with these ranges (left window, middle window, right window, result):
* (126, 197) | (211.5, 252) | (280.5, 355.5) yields 6.43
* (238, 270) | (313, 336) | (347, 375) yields -1.58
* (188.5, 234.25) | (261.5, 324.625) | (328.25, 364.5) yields 3.09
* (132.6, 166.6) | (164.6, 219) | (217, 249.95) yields -4.83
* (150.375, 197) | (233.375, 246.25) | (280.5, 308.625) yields 2.00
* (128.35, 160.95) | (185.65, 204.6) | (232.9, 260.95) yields -2.71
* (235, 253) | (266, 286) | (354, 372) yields -3.18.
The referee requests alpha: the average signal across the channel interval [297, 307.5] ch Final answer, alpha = 9.89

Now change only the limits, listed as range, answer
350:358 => 10.1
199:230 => 9.95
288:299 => 9.82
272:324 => 9.83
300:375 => 10.4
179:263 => 9.47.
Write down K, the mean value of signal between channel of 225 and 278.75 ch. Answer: 8.76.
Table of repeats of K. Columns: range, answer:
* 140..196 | 10.7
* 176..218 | 10.4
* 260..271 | 9.51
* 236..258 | 7.6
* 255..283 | 9.4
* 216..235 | 9.84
